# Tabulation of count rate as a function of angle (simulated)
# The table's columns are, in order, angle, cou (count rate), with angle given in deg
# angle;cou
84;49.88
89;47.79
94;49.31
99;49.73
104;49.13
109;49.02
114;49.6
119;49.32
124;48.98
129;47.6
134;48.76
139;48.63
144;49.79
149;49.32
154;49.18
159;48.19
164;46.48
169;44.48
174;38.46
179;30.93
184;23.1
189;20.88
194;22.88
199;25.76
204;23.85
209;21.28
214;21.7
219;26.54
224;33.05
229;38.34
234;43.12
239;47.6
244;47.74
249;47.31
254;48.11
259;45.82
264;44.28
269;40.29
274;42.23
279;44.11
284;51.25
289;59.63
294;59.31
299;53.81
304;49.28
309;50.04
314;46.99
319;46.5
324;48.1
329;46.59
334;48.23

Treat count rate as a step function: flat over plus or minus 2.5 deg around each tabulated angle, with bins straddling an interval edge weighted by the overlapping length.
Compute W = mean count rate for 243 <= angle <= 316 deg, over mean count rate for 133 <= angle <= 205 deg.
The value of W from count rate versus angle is 1.3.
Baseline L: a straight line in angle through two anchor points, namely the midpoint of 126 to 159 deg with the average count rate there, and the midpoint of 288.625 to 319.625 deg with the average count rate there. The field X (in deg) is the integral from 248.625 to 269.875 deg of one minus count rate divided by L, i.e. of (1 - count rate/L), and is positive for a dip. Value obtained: 2.4 deg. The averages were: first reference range 48.8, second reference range 52.1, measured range 45.3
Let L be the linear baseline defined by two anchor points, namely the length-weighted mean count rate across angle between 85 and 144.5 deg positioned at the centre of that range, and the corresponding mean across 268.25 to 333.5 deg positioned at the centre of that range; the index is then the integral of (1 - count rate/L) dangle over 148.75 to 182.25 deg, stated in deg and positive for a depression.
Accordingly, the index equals 4.1 deg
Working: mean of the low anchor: 49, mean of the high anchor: 49.3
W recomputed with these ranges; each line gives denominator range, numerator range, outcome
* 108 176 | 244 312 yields 1.02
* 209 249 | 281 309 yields 1.48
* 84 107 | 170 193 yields 0.59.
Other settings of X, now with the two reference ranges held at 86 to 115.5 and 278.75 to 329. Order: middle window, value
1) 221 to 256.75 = 5.0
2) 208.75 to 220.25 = 6.2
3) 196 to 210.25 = 7.5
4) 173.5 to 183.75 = 3.8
